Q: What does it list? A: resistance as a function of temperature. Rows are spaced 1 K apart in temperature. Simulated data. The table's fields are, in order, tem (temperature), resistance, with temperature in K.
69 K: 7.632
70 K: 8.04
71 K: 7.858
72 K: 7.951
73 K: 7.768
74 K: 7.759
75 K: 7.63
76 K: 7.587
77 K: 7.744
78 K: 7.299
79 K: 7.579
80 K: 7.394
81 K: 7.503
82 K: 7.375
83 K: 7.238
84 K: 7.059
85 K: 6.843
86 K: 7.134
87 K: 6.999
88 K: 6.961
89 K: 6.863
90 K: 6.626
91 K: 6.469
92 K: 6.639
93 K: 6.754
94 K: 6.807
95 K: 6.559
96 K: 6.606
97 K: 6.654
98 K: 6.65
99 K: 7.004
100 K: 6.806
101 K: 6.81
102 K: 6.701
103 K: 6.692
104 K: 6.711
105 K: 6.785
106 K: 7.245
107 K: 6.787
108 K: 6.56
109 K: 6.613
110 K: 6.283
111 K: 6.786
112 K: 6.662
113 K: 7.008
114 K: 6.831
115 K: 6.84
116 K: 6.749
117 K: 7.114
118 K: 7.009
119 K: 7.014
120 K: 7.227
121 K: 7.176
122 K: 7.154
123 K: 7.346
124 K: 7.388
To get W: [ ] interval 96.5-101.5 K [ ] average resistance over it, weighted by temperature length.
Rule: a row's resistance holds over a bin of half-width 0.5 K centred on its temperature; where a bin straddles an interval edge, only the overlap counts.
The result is 6.78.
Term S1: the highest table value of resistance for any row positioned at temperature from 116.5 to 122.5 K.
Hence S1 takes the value 7.227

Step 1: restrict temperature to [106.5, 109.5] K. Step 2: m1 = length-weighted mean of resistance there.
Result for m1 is 6.65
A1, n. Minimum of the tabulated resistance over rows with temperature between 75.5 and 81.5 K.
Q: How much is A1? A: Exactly 7.299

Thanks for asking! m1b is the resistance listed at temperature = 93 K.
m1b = 6.754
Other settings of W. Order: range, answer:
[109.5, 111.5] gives 6.53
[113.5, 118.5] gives 6.91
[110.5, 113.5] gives 6.82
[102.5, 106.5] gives 6.86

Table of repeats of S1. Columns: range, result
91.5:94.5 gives 6.807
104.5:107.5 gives 7.245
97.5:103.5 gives 7.004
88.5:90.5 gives 6.863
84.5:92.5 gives 7.134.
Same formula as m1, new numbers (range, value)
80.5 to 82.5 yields 7.44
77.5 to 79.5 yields 7.44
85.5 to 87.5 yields 7.07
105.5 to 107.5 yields 7.02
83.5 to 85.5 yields 6.95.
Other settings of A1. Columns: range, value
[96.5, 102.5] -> 6.65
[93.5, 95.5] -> 6.559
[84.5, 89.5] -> 6.843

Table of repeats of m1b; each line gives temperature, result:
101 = 6.81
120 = 7.227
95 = 6.559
